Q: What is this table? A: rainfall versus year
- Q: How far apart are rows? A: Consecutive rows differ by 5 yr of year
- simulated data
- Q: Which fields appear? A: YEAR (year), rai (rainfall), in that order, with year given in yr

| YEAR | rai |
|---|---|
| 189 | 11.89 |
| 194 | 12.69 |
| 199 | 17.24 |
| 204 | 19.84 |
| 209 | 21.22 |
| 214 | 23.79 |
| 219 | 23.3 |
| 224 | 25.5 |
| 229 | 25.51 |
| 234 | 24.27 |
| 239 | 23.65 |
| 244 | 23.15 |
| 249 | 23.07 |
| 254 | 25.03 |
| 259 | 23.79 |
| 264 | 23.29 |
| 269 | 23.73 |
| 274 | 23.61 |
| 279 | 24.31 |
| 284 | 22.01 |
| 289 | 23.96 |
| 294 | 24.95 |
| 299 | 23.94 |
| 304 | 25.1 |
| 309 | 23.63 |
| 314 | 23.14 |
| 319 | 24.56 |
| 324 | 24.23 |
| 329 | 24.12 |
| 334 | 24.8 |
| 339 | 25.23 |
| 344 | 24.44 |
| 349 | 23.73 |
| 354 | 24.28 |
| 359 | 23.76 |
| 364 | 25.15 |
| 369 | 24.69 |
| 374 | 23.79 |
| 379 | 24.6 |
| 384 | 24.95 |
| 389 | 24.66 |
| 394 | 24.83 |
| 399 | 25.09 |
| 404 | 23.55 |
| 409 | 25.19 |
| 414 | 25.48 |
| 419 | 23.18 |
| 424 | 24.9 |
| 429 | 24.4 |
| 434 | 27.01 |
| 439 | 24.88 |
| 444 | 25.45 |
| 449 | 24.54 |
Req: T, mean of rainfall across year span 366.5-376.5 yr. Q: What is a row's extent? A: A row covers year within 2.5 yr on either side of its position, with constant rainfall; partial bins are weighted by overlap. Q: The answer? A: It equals 24.2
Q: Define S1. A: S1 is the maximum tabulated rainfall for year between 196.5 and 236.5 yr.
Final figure 25.51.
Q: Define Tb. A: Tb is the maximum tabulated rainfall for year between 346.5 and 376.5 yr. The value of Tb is 25.15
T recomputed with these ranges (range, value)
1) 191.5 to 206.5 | 16.6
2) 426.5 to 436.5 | 25.7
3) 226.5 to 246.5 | 24.1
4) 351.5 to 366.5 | 24.4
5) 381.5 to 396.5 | 24.8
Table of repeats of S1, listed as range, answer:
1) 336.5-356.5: 25.23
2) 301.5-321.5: 25.1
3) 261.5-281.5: 24.31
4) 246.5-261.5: 25.03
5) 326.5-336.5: 24.8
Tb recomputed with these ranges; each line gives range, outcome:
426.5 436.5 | 27.01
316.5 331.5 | 24.56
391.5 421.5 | 25.48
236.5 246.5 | 23.65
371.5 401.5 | 25.09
